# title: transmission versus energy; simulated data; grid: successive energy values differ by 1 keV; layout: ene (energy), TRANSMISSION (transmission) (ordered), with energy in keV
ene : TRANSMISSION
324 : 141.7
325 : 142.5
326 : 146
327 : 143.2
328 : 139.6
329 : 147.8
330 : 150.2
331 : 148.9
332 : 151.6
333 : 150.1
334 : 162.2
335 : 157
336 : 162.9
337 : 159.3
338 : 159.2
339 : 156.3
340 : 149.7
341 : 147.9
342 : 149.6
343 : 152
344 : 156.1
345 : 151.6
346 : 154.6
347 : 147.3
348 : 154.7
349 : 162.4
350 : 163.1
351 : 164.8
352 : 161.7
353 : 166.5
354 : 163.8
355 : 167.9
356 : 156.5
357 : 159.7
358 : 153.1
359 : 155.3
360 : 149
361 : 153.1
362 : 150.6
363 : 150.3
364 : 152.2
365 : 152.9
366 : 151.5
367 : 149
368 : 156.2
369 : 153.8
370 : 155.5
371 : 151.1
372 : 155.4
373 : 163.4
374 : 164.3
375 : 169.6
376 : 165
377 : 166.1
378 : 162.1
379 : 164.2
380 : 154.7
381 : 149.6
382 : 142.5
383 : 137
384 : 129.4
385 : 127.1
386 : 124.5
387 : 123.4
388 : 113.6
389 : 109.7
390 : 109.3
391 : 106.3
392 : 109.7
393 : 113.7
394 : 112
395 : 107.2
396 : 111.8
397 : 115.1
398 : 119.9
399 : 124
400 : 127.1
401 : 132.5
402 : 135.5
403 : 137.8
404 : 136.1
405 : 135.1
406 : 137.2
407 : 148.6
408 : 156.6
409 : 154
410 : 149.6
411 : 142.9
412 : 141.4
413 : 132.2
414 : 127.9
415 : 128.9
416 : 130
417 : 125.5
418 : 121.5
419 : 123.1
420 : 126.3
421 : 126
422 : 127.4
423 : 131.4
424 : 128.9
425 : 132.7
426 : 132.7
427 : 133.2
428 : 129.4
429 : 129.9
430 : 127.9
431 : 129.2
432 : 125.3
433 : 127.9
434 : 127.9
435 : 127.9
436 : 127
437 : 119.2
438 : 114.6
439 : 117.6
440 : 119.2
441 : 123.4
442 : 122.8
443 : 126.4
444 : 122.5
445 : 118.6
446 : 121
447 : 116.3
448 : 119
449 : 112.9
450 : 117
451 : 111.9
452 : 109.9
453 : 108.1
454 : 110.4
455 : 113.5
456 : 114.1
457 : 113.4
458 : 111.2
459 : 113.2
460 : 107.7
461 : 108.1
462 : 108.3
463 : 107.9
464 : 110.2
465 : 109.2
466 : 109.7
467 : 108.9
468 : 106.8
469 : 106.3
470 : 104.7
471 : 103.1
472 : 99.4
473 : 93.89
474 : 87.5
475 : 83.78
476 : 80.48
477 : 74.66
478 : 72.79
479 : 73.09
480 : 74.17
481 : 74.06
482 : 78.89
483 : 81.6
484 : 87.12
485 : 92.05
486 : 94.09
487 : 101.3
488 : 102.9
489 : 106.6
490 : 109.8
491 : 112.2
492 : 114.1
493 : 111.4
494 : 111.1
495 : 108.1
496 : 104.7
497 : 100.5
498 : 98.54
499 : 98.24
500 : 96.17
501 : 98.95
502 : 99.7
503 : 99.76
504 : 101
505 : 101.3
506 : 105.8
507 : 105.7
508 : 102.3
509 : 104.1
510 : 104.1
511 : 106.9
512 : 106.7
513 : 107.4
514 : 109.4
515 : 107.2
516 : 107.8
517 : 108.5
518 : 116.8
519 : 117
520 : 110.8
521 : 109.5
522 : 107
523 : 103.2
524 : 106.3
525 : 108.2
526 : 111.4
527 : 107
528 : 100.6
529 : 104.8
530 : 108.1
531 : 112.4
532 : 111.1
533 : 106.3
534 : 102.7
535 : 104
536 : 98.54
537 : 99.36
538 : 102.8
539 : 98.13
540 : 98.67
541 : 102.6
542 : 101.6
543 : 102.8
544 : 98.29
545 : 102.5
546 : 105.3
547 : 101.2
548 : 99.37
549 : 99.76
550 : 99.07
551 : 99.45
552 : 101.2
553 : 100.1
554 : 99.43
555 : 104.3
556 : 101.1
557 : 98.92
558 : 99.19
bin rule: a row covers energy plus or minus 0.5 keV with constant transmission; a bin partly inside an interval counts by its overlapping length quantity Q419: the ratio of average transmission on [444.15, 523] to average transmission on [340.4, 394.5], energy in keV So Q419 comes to 0.70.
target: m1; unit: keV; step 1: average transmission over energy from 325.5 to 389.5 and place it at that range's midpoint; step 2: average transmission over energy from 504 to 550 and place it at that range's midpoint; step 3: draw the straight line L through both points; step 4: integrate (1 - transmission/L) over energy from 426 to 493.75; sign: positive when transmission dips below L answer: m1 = 8.45 keV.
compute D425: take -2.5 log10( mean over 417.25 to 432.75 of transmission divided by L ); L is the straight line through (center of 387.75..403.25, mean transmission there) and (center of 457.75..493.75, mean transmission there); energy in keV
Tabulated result -0.16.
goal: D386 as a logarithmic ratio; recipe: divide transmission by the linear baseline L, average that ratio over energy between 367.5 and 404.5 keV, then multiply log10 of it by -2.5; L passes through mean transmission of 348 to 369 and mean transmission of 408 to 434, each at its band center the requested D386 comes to 0.077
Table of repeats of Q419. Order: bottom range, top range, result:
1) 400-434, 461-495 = 0.73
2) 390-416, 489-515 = 0.81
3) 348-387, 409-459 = 0.81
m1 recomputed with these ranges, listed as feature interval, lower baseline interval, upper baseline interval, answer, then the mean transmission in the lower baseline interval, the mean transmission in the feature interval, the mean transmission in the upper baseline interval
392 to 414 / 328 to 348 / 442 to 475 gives -0.3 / 153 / 131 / 110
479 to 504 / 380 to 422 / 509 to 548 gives 3.2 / 129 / 97.7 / 106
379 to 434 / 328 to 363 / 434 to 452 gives 1.4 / 155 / 129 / 120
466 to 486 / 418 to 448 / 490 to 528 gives 4.4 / 125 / 89.3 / 106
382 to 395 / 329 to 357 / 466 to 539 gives 2.1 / 156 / 119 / 101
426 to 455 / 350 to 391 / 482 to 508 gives 0.3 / 150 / 121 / 101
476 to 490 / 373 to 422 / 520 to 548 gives 3.5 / 134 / 86.3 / 104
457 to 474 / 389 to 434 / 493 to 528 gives 1.4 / 128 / 106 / 106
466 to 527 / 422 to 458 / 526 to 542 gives 5.7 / 122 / 100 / 104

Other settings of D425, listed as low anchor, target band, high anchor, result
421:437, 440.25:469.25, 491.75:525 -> 0.07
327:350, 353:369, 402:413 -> -0.04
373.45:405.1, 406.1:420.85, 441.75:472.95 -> -0.09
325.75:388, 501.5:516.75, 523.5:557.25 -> 0.07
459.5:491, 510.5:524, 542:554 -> -0.11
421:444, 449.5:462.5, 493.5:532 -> 0.08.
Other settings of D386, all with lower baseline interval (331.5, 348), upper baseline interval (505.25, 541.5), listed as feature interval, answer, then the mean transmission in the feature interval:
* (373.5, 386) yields -0.06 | 152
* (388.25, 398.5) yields 0.25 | 112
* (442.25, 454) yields 0.08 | 117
